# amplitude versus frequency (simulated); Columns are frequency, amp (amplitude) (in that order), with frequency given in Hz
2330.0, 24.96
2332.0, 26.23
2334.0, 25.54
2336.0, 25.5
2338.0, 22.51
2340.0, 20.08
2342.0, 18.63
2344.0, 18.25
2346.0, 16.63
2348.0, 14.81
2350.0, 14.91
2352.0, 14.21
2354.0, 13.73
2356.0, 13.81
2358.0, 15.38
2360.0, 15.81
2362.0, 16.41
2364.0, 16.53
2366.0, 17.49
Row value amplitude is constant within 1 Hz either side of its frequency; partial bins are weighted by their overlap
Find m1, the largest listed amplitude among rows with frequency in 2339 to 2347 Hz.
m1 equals 20.08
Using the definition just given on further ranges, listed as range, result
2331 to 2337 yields 26.23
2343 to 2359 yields 18.25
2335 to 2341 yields 25.5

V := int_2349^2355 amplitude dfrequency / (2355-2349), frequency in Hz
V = 14.3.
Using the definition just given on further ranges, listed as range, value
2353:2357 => 13.8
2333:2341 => 23.4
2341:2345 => 18.4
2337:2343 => 20.4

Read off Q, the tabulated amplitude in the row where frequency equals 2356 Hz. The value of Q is 13.81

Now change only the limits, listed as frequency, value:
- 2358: 15.38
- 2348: 14.81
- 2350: 14.91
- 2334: 25.54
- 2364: 16.53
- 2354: 13.73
